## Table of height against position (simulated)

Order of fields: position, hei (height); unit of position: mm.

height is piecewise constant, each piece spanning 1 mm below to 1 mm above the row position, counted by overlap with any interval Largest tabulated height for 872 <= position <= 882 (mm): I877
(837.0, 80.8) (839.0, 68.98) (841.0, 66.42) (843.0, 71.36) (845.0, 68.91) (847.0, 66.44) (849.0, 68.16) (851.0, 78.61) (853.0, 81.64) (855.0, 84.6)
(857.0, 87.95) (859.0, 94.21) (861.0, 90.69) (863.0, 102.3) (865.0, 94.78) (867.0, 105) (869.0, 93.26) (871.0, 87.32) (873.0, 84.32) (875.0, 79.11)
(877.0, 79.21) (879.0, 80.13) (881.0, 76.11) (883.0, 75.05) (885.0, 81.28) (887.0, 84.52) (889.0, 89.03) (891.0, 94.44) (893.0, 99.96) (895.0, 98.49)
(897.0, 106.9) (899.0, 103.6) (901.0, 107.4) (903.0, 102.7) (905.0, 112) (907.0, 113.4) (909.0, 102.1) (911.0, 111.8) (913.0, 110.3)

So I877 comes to 84.32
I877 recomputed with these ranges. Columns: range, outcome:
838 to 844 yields 71.36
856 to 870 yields 105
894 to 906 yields 112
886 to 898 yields 106.9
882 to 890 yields 89.03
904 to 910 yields 113.4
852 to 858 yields 87.95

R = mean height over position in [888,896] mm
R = 95.5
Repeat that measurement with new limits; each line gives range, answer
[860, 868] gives 98.2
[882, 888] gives 80.3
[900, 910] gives 108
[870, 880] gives 82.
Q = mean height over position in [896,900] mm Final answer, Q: 105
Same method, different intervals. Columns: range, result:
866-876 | 89.8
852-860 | 87.1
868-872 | 90.3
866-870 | 99.1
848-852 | 73.4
